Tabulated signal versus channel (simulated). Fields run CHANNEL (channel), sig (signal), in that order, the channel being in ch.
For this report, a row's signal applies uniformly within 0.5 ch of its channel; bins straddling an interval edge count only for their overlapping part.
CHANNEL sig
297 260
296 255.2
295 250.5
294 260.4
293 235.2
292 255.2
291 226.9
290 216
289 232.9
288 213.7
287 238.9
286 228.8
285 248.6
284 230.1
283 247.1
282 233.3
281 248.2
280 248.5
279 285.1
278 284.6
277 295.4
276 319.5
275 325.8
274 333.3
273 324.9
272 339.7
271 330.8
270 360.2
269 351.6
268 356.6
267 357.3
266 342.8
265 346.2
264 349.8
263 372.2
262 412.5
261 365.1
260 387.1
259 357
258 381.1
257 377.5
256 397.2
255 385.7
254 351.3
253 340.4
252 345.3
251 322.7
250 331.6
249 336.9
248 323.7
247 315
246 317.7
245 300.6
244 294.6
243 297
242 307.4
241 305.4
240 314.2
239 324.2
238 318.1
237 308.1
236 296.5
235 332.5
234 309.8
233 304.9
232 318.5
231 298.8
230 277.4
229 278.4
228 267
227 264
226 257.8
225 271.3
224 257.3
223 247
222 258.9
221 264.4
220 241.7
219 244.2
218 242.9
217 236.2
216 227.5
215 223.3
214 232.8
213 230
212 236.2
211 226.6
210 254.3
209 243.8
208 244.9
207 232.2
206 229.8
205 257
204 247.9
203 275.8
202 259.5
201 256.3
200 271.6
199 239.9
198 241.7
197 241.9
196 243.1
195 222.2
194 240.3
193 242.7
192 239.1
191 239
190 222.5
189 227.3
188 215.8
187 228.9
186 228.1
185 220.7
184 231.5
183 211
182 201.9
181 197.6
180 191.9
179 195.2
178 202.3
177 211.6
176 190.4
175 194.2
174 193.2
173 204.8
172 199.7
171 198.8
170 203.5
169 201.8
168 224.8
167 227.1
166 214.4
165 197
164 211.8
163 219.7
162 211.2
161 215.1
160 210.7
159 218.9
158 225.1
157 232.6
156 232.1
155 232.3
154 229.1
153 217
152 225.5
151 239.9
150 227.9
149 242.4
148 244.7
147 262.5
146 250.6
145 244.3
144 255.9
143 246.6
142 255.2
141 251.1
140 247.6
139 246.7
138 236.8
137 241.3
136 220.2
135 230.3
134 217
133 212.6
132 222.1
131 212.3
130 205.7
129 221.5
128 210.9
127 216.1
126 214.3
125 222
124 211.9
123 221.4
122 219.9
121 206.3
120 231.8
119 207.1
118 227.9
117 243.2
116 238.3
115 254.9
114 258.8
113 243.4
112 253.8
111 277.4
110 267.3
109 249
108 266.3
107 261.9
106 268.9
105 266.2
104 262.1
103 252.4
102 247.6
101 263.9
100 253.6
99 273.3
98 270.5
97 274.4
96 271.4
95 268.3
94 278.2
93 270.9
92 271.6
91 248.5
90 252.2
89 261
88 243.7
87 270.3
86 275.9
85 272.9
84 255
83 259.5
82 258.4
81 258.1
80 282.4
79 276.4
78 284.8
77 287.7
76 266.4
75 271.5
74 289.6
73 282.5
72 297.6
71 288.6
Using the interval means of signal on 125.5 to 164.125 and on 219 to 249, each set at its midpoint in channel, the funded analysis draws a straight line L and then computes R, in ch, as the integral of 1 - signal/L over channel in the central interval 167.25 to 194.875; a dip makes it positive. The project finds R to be 4.5 ch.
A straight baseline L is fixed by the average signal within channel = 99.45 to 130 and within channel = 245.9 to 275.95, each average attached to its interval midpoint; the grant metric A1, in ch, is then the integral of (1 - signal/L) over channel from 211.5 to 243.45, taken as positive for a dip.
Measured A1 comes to 5.1 ch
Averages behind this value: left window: 241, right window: 351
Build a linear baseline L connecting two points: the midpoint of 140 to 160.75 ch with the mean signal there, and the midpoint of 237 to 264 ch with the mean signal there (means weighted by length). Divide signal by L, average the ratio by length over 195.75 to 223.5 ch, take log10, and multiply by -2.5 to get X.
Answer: 0.215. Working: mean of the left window 237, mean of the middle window 245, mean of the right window 341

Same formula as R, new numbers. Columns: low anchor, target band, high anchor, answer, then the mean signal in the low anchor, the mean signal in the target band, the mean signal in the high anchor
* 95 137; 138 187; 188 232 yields 4.5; 241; 222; 248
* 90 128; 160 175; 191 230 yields 2.4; 249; 208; 247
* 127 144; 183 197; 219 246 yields 1.7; 230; 231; 289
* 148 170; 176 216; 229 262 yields 5.4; 222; 232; 330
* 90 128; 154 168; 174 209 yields 1.0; 249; 220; 229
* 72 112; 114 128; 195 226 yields 2.0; 267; 225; 246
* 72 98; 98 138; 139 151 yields 3.1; 270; 238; 248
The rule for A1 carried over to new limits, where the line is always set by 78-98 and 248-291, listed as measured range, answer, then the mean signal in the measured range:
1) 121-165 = 8.4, 228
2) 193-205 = 1.9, 249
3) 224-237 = 0.7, 289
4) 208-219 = 2.4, 236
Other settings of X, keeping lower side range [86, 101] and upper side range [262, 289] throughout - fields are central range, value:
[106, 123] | 0.11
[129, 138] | 0.23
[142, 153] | 0.14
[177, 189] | 0.31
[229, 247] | -0.05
